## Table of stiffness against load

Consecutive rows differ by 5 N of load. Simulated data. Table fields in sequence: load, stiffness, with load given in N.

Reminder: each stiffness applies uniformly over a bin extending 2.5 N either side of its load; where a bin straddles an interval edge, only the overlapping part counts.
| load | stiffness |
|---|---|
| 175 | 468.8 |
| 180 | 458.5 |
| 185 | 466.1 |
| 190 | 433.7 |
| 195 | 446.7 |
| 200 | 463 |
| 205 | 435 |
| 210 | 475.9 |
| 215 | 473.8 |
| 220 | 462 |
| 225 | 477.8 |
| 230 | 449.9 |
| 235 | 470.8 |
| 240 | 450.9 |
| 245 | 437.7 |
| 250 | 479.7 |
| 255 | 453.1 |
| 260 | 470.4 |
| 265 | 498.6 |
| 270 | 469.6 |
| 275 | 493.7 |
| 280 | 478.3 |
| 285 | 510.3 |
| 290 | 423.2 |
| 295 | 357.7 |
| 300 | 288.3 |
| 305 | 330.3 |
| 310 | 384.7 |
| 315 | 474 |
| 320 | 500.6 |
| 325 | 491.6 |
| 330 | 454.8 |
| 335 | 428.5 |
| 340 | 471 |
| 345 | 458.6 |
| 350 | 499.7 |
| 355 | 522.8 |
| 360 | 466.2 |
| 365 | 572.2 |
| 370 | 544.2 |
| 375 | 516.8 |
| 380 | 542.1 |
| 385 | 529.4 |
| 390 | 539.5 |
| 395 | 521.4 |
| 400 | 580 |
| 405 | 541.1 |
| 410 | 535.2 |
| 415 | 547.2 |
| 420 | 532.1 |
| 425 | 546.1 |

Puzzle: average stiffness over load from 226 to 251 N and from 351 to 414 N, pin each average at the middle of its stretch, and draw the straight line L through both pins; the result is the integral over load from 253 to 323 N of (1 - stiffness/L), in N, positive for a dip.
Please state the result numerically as 6.5 N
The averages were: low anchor 458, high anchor 534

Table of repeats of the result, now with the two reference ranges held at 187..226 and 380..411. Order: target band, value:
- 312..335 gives 1.7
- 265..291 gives 0.5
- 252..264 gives 0.3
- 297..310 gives 4.5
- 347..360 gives 0.6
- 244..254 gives 0.3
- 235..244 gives 0.3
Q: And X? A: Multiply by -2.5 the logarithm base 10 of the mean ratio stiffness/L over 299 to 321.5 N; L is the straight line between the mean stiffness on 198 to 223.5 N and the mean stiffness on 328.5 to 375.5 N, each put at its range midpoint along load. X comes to 0.21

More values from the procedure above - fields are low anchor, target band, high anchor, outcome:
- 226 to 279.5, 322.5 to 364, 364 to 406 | 0.090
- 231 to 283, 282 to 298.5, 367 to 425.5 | 0.151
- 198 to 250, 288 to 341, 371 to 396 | 0.200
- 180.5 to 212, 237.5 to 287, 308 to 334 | -0.039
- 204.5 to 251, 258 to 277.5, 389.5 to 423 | -0.008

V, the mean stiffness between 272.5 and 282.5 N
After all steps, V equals 486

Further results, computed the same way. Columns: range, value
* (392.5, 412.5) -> 544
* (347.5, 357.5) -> 511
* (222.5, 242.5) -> 462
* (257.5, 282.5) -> 482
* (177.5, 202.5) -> 454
